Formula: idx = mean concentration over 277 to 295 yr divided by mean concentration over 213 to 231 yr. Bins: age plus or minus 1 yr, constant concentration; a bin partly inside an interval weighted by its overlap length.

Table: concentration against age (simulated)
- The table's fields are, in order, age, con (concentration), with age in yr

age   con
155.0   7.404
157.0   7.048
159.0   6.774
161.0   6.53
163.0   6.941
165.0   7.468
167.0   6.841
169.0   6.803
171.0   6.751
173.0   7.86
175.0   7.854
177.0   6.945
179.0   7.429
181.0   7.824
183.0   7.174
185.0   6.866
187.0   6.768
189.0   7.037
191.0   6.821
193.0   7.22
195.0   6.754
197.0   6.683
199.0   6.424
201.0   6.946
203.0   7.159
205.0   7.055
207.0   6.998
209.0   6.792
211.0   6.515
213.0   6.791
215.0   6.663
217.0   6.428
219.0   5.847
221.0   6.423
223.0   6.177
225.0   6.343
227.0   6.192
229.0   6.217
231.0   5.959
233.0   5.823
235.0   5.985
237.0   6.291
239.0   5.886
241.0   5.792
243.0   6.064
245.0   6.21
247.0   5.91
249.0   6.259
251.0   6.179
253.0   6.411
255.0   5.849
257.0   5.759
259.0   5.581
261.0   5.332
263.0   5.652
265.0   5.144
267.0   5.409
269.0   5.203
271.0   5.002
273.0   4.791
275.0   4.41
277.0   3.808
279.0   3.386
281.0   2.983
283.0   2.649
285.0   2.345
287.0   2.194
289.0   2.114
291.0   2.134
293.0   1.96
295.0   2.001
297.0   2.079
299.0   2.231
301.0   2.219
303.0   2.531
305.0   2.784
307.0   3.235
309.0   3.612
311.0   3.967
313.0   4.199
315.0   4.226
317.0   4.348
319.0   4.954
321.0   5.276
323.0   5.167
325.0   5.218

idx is 0.40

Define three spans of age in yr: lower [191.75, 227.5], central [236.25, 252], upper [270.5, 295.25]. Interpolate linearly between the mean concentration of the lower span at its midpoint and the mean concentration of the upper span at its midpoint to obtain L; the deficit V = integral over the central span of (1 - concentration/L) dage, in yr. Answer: -3.60 yr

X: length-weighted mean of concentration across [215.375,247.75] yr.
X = 6.11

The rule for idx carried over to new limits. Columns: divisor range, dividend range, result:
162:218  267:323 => 0.49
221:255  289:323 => 0.53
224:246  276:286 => 0.50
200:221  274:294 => 0.42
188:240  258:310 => 0.54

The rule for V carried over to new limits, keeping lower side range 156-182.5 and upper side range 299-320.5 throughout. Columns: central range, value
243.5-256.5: -2.6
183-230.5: -3.5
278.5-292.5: 5.7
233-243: -1.1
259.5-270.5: -1.4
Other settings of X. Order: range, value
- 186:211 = 6.87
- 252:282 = 4.98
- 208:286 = 5.55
